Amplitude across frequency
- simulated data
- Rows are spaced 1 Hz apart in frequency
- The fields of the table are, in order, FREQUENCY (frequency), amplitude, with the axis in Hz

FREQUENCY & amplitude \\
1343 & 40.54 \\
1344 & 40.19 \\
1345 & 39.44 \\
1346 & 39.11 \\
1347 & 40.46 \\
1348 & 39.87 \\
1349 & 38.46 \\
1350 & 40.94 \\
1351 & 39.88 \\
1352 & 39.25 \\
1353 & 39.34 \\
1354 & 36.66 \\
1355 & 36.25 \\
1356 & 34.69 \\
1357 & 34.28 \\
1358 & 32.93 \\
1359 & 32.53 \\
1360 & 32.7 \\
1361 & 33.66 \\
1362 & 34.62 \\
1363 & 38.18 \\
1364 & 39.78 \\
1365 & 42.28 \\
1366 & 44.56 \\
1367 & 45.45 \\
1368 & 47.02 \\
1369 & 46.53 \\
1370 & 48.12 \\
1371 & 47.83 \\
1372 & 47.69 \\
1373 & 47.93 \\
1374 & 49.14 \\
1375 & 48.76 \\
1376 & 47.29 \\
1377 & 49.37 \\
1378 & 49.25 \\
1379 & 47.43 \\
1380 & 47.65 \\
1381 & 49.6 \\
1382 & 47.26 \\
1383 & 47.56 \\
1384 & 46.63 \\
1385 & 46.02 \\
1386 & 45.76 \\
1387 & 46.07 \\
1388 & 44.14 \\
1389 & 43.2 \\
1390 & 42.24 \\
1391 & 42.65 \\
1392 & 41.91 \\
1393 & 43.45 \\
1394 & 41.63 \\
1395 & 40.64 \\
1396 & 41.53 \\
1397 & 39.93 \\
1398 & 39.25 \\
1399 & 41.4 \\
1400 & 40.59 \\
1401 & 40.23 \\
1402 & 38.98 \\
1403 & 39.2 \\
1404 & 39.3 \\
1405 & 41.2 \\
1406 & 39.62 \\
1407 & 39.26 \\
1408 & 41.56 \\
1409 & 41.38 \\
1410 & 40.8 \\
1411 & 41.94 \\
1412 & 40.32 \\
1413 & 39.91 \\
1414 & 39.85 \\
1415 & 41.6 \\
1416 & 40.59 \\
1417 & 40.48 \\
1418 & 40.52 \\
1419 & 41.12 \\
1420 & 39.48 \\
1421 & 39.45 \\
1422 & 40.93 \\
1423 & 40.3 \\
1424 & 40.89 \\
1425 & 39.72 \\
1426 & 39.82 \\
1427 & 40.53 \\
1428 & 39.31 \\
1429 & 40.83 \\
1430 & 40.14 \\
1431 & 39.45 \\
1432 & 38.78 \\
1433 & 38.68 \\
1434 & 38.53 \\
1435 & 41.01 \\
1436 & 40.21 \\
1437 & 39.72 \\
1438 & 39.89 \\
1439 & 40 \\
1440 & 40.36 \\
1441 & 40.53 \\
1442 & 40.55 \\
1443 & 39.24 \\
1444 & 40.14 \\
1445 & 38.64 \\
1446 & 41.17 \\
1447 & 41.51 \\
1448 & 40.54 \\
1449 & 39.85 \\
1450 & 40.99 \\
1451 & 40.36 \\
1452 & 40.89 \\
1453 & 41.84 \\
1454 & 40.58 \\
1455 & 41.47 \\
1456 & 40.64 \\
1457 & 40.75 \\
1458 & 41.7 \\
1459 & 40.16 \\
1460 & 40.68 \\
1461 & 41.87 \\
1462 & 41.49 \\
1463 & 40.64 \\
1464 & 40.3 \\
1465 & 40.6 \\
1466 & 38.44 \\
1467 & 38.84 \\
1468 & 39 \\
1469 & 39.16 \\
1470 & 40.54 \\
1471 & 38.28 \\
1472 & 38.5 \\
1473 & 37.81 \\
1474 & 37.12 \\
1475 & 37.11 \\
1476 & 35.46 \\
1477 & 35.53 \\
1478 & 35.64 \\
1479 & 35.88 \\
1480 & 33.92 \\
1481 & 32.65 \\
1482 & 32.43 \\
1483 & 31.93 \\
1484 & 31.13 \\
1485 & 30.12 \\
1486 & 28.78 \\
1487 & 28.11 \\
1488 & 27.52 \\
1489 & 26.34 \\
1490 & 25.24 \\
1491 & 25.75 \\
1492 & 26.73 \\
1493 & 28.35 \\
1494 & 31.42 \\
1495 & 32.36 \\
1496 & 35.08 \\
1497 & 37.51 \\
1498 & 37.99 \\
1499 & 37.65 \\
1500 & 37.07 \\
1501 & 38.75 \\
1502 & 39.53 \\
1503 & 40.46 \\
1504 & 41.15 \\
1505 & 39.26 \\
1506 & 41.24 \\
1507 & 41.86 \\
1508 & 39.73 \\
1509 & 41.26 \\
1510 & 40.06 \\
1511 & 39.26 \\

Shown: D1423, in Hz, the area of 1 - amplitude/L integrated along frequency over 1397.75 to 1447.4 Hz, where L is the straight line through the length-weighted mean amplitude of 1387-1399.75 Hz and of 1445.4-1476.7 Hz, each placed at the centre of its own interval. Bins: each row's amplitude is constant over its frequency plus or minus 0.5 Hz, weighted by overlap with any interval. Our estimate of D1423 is 1.1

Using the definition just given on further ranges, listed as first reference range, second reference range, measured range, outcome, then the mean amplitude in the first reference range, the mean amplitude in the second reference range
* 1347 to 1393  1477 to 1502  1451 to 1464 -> -2.21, 42.7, 32.2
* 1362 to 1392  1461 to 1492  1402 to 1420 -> 0.68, 45.8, 34.8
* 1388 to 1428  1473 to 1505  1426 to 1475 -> -4.11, 40.7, 33.5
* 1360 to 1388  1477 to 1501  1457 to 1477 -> -2.76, 45.4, 31.9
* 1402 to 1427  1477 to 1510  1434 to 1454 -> -1.20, 40.4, 34.3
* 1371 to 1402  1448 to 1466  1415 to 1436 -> 1.25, 44.8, 40.8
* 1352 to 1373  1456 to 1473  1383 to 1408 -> -1.26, 39.9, 40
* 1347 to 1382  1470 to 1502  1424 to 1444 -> -1.50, 42.1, 33.4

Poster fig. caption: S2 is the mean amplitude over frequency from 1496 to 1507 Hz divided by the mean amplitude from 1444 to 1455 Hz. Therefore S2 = 1.0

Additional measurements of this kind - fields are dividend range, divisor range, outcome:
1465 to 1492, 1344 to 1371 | 0.86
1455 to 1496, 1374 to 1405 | 0.80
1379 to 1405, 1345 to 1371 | 1.10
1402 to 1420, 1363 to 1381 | 0.87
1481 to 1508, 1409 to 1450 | 0.84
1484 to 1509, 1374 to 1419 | 0.80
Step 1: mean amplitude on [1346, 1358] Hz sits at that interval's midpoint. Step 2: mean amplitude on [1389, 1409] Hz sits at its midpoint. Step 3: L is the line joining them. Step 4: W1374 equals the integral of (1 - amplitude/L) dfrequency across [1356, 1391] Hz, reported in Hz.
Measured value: -3.9 Hz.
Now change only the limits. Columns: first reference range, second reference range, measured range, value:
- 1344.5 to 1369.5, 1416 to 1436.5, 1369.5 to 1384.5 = -3.44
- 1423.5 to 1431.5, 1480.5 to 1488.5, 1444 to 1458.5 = -1.92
